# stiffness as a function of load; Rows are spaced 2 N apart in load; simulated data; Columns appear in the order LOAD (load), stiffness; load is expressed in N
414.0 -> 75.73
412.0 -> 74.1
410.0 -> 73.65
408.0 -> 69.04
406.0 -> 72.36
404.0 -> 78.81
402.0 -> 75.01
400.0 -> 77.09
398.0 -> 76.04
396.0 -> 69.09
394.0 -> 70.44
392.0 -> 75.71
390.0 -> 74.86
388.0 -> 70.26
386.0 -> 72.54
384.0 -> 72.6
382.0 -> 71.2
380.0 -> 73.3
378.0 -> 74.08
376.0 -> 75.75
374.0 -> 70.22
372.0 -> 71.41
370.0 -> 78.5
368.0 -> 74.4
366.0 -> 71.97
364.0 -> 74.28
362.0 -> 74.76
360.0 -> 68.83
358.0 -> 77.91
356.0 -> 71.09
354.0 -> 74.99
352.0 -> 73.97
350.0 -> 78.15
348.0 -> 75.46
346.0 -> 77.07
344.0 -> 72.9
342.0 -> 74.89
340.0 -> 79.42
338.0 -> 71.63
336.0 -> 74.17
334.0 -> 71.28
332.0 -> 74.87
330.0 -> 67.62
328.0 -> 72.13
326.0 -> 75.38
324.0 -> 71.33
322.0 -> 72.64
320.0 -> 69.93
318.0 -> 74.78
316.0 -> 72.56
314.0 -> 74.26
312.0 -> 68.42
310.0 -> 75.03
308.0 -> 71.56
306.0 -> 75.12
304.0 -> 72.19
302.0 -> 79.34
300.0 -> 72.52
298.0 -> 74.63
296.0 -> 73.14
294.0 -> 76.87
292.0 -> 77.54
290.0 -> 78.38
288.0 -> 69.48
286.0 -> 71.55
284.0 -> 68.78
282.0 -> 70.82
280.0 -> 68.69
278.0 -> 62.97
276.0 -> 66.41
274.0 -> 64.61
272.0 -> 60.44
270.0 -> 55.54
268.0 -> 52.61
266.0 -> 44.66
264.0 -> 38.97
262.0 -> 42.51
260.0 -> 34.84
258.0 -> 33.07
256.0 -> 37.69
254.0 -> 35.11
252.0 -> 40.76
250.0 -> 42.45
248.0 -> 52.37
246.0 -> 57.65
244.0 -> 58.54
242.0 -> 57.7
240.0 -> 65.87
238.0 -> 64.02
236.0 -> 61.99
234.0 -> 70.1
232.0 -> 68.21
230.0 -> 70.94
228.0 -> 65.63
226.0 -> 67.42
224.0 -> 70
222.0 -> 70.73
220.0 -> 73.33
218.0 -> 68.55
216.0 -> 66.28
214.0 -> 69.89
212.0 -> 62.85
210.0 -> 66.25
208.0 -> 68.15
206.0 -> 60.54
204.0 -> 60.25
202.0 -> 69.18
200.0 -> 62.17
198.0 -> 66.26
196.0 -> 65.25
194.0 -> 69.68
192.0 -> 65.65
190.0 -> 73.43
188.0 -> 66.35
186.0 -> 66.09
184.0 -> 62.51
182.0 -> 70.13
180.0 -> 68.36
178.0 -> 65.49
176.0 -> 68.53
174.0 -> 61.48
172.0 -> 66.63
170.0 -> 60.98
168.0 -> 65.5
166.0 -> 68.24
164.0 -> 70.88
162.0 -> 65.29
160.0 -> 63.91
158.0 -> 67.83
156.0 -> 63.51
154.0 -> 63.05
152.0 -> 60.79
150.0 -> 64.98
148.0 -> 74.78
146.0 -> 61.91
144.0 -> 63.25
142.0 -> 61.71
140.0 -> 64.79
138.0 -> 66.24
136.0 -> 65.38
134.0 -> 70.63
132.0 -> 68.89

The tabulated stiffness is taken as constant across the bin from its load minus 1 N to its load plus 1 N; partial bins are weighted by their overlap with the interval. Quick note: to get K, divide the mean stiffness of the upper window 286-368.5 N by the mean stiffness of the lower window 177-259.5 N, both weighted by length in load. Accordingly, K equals 1.19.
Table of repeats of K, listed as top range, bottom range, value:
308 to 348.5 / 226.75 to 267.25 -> 1.40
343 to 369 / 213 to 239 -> 1.09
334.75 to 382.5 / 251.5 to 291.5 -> 1.34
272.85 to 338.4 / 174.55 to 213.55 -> 1.09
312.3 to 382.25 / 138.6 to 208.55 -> 1.12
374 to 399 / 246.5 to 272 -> 1.67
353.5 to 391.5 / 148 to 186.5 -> 1.12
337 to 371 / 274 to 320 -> 1.03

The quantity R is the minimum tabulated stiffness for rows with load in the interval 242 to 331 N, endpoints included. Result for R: 33.07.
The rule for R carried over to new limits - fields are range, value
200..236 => 60.25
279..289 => 68.69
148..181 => 60.79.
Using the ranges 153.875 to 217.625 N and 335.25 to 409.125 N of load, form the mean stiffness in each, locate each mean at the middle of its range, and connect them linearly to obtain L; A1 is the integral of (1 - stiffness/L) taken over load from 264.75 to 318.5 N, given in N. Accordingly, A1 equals 1.0 N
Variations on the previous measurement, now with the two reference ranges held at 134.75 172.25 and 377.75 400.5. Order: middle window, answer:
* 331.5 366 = -1.3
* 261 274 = 3.5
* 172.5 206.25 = 0.2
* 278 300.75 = -0.9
